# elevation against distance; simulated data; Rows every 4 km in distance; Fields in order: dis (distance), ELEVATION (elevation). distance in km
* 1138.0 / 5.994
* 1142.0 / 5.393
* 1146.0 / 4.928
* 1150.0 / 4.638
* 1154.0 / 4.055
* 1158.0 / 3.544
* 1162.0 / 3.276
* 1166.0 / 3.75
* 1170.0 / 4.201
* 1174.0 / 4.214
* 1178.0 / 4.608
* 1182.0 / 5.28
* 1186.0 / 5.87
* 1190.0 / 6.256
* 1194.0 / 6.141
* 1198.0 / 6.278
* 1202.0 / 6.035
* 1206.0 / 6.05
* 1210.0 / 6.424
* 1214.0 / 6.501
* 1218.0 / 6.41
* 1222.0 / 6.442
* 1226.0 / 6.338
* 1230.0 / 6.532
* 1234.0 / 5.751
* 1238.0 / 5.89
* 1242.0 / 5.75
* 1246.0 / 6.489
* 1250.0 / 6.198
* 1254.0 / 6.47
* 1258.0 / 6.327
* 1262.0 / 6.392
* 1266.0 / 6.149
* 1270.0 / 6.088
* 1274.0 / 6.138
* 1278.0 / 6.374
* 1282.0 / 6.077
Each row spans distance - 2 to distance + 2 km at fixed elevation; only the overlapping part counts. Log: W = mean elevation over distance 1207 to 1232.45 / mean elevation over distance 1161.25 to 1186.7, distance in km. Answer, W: 1.4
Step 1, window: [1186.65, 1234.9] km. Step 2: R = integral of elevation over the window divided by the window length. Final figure 6.26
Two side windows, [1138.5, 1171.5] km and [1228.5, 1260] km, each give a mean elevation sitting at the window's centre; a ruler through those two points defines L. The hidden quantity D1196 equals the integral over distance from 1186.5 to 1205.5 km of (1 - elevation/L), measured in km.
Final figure -3.63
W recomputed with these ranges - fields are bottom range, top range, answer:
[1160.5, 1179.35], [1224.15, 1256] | 1.54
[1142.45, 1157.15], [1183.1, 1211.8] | 1.34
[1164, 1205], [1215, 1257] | 1.18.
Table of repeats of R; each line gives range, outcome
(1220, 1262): 6.23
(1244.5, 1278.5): 6.29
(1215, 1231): 6.43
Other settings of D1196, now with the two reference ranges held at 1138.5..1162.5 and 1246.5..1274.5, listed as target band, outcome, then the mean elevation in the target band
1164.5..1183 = 1.8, 4.38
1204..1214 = -1.6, 6.29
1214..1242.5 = -2.3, 6.2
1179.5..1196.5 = -2.6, 5.86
